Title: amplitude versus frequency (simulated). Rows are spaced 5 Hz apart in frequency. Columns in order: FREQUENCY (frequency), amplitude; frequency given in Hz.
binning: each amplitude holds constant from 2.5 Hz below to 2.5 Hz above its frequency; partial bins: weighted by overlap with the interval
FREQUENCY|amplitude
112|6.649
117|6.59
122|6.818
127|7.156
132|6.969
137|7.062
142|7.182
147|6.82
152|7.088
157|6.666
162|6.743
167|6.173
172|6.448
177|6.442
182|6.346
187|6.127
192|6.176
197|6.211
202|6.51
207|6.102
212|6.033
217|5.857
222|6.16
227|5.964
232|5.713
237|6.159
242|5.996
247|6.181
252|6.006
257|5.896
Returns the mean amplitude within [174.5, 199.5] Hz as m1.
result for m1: 6.26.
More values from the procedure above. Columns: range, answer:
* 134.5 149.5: 7.02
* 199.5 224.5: 6.13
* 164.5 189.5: 6.31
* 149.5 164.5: 6.83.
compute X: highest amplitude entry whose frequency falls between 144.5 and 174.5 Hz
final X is 7.088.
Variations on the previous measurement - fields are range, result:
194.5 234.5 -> 6.51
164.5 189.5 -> 6.448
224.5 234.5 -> 5.964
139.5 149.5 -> 7.182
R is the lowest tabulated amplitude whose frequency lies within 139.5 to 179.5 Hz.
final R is 6.173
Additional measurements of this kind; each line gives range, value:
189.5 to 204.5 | 6.176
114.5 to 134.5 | 6.59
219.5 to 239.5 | 5.713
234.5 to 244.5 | 5.996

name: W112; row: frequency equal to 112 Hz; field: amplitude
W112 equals 6.649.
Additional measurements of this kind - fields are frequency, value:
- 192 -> 6.176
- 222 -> 6.16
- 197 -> 6.211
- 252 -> 6.006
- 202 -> 6.51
